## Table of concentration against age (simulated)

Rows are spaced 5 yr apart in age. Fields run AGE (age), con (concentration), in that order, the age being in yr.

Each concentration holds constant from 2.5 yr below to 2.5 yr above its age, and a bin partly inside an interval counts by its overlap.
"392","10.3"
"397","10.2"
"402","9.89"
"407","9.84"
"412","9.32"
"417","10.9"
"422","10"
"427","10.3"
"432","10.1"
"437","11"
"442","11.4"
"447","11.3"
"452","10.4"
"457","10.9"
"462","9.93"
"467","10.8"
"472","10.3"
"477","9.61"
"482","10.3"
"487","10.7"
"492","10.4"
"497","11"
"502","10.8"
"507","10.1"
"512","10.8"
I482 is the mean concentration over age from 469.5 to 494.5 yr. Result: 10.3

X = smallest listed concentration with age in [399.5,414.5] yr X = 9.32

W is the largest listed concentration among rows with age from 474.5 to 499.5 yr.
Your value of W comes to 11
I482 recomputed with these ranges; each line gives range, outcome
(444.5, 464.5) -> 10.6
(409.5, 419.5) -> 10.1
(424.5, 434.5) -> 10.2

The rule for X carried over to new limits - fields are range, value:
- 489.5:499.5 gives 10.4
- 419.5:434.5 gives 10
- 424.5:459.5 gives 10.1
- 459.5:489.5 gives 9.61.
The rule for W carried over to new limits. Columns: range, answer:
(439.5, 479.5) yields 11.4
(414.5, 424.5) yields 10.9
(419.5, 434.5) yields 10.3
